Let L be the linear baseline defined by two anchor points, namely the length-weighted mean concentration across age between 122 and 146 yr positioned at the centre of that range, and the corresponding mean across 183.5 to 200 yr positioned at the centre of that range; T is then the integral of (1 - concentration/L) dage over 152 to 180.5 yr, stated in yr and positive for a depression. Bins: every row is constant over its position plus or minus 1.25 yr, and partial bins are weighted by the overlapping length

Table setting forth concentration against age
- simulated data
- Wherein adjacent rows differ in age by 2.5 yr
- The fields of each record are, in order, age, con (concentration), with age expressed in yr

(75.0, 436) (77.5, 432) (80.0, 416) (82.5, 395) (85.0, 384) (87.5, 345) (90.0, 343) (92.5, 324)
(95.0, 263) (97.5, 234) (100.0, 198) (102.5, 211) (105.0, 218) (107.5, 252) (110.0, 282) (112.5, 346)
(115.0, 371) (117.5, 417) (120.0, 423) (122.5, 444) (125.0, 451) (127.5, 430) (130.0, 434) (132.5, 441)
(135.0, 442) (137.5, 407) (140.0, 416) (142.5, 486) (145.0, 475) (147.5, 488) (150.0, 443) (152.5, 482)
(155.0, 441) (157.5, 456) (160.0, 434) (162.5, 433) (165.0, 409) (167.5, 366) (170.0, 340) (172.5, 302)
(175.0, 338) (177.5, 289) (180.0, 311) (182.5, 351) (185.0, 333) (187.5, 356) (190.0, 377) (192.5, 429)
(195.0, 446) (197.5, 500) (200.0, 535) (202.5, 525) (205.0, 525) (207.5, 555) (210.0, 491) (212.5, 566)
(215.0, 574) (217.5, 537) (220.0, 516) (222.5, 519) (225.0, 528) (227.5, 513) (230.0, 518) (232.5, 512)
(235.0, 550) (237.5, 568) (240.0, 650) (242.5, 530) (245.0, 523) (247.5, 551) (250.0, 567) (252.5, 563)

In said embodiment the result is 3.0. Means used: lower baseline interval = 442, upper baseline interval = 416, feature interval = 383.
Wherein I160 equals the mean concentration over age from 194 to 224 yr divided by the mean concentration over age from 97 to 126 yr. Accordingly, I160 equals 1.6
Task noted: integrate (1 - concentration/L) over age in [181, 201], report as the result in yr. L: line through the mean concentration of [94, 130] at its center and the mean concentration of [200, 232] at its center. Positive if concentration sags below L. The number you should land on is 2.9 yr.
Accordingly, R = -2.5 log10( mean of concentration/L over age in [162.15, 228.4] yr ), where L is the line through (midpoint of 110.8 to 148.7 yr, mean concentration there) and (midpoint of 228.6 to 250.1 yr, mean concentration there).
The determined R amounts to 0.14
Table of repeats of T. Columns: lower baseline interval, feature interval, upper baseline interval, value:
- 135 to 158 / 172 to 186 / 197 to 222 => 4.91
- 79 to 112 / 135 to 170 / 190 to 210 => -3.02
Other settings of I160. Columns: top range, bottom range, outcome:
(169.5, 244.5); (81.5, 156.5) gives 1.25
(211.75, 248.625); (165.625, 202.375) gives 1.42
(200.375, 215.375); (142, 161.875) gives 1.16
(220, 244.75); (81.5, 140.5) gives 1.54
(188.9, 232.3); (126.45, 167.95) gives 1.15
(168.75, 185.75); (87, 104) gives 1.20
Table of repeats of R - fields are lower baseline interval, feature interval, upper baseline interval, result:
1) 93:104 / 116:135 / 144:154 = -0.206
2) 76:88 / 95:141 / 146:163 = 0.209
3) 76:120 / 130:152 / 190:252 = -0.142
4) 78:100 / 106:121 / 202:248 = 0.080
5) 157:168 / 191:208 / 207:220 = 0.024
